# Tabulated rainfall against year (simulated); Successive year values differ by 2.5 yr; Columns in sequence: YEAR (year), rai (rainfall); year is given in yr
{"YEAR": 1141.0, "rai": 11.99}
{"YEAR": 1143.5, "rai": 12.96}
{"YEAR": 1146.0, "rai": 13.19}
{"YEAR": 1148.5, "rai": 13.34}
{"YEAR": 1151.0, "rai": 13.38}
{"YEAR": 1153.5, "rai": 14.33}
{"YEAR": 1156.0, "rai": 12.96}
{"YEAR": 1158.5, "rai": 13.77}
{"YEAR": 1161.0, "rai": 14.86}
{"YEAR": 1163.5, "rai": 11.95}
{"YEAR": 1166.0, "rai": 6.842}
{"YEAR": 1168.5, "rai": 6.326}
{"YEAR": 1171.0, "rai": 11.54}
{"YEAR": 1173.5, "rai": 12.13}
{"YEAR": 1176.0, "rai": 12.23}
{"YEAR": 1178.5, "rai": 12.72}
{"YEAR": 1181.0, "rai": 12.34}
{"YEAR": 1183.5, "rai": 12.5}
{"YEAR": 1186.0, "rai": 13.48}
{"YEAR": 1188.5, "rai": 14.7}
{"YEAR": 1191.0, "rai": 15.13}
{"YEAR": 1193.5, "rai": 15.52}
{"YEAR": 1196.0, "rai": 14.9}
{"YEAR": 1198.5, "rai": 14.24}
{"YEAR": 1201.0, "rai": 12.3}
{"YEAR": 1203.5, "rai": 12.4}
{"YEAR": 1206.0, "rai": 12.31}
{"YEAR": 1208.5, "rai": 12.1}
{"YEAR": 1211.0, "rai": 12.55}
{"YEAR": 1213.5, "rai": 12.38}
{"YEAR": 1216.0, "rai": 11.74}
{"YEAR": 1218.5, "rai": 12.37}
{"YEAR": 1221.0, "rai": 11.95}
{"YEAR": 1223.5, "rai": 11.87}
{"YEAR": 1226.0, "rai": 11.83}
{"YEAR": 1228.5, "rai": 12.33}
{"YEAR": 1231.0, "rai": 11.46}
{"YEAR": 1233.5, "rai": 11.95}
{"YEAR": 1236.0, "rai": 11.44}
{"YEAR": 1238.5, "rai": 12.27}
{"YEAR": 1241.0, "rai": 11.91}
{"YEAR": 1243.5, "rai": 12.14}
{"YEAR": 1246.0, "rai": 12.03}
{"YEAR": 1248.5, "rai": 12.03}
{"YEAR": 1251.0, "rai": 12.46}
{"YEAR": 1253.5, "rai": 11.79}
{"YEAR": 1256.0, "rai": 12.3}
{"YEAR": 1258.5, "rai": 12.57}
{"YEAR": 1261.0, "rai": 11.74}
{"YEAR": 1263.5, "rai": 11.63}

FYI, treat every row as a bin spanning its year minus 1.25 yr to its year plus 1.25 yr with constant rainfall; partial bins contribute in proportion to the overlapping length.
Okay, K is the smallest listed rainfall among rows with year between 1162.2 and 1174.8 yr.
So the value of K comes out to 6.326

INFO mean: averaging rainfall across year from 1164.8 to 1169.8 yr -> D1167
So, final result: 6.63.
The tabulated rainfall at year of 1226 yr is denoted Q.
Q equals 11.83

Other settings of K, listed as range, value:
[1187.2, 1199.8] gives 14.24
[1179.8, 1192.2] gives 12.34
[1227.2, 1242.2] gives 11.44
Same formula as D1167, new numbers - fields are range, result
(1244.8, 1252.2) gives 12.2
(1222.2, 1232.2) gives 11.9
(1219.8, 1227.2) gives 11.9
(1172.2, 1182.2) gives 12.4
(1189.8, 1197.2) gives 15.2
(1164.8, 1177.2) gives 9.82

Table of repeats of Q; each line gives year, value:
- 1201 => 12.3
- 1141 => 11.99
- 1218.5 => 12.37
